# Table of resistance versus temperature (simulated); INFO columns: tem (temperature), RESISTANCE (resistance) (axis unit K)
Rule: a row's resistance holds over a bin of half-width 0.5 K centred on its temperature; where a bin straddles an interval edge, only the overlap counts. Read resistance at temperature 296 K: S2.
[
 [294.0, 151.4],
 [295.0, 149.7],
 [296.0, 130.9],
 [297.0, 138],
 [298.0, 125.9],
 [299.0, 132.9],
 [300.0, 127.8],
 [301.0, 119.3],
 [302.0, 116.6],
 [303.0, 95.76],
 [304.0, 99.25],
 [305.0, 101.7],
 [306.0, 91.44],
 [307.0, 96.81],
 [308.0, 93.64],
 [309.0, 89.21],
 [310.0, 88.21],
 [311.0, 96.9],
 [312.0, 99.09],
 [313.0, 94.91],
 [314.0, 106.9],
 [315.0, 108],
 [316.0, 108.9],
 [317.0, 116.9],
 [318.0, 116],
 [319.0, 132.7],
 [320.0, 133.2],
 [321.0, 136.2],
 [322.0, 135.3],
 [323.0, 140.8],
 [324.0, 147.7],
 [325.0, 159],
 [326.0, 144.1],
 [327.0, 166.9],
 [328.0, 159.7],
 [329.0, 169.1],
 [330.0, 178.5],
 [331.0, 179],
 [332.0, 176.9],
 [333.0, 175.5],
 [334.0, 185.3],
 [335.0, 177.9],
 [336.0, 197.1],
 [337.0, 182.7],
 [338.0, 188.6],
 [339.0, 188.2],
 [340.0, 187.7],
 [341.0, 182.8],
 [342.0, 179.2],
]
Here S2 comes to 130.9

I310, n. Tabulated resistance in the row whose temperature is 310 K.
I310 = 88.21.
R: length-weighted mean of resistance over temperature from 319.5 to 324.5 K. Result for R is 139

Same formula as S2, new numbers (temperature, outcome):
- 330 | 178.5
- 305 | 101.7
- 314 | 106.9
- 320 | 133.2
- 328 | 159.7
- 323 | 140.8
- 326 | 144.1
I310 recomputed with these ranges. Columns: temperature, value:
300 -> 127.8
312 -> 99.09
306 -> 91.44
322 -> 135.3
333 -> 175.5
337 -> 182.7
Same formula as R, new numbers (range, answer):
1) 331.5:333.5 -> 176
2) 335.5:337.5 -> 190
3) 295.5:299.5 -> 132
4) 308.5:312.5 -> 93.4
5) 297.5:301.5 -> 126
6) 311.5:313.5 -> 97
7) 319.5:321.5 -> 135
